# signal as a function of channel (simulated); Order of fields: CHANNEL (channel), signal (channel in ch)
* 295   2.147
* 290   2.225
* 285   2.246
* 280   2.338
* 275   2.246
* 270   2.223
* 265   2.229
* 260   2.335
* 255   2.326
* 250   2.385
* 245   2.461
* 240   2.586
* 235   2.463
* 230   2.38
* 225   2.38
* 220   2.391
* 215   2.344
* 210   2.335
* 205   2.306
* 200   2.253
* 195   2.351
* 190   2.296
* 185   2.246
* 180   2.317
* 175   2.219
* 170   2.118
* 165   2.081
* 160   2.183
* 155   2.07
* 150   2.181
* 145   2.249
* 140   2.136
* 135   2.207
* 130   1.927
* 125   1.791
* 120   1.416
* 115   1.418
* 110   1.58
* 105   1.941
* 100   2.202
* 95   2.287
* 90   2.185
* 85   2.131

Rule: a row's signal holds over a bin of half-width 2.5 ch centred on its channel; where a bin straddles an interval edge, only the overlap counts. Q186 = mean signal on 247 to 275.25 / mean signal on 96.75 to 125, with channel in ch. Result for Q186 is 1.33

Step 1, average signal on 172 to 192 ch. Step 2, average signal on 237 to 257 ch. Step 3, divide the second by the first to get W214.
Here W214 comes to 1.08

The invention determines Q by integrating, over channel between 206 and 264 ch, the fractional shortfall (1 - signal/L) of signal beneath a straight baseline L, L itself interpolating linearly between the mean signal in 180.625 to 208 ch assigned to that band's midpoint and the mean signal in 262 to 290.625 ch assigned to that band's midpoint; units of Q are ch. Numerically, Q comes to -3.0 ch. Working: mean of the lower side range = 2.29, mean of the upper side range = 2.25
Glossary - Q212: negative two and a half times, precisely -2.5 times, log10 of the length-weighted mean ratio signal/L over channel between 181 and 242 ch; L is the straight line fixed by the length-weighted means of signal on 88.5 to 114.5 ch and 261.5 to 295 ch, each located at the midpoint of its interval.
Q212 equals -0.10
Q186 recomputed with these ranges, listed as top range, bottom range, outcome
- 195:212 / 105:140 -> 1.30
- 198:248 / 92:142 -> 1.26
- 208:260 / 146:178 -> 1.12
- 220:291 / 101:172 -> 1.20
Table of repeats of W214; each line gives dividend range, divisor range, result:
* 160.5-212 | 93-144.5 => 1.18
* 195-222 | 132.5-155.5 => 1.07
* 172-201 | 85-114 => 1.13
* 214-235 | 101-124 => 1.45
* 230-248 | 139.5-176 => 1.15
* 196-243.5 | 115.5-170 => 1.19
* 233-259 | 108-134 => 1.47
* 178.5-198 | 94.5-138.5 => 1.24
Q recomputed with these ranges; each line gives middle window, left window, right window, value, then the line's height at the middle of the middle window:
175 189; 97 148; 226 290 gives -1.20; 2.09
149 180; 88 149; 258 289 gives -1.68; 2.04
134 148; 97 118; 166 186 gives -1.41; 2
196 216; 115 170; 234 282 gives -1.04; 2.2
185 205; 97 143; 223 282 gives -1.41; 2.14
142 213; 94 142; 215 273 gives -3.98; 2.11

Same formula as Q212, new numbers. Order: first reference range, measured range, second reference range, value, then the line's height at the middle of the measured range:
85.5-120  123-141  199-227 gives 0.01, 2.02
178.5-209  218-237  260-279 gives -0.06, 2.28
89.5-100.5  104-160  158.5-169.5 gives 0.14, 2.18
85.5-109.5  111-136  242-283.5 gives 0.24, 2.14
